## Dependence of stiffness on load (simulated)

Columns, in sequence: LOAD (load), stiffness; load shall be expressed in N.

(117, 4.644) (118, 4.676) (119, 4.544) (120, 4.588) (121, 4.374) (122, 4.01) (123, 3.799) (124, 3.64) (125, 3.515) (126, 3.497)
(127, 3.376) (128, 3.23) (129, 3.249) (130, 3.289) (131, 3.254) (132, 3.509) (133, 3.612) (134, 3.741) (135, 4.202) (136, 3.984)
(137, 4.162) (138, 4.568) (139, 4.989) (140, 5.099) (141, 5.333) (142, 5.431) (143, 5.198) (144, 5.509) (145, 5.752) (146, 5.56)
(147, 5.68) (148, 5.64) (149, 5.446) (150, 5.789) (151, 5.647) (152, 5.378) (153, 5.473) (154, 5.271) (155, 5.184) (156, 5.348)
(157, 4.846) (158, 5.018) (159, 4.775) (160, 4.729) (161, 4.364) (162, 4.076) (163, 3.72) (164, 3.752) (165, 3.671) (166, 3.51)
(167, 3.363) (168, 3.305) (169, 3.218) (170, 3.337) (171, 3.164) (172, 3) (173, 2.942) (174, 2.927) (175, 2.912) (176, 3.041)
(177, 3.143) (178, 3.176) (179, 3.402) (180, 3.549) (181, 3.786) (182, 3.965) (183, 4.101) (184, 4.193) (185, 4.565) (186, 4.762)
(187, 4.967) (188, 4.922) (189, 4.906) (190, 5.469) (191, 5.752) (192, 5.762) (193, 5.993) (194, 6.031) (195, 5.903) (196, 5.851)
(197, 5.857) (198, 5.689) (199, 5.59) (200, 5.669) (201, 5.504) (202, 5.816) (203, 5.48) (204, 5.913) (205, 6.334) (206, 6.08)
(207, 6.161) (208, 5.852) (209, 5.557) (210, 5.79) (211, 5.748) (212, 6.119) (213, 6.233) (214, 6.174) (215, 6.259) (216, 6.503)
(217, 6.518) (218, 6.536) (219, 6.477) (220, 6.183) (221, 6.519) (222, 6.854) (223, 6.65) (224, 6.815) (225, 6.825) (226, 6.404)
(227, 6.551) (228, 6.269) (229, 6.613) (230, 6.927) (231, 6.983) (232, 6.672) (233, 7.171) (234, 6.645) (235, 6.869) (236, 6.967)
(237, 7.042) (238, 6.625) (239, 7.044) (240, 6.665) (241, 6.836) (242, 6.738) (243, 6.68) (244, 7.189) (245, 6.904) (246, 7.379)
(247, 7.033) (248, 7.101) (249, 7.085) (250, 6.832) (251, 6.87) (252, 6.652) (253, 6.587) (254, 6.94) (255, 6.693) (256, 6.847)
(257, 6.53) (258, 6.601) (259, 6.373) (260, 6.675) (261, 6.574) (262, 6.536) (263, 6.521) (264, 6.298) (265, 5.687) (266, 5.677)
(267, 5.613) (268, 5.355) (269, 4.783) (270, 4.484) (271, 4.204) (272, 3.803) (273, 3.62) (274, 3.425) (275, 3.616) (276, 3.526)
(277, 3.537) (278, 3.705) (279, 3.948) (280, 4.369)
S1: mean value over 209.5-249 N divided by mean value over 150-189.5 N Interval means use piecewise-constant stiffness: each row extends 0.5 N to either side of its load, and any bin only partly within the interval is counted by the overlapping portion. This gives 1.62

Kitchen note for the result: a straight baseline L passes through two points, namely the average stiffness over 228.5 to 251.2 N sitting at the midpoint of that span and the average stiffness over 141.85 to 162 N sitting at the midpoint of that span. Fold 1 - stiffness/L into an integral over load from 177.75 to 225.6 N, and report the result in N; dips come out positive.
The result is 4.69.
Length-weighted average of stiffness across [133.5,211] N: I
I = 4.78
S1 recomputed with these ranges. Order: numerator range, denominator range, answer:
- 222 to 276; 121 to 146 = 1.50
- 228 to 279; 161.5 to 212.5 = 1.31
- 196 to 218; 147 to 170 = 1.29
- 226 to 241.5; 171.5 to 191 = 1.73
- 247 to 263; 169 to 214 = 1.38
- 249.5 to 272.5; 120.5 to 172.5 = 1.39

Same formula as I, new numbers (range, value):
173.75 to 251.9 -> 5.9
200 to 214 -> 5.89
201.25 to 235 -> 6.35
